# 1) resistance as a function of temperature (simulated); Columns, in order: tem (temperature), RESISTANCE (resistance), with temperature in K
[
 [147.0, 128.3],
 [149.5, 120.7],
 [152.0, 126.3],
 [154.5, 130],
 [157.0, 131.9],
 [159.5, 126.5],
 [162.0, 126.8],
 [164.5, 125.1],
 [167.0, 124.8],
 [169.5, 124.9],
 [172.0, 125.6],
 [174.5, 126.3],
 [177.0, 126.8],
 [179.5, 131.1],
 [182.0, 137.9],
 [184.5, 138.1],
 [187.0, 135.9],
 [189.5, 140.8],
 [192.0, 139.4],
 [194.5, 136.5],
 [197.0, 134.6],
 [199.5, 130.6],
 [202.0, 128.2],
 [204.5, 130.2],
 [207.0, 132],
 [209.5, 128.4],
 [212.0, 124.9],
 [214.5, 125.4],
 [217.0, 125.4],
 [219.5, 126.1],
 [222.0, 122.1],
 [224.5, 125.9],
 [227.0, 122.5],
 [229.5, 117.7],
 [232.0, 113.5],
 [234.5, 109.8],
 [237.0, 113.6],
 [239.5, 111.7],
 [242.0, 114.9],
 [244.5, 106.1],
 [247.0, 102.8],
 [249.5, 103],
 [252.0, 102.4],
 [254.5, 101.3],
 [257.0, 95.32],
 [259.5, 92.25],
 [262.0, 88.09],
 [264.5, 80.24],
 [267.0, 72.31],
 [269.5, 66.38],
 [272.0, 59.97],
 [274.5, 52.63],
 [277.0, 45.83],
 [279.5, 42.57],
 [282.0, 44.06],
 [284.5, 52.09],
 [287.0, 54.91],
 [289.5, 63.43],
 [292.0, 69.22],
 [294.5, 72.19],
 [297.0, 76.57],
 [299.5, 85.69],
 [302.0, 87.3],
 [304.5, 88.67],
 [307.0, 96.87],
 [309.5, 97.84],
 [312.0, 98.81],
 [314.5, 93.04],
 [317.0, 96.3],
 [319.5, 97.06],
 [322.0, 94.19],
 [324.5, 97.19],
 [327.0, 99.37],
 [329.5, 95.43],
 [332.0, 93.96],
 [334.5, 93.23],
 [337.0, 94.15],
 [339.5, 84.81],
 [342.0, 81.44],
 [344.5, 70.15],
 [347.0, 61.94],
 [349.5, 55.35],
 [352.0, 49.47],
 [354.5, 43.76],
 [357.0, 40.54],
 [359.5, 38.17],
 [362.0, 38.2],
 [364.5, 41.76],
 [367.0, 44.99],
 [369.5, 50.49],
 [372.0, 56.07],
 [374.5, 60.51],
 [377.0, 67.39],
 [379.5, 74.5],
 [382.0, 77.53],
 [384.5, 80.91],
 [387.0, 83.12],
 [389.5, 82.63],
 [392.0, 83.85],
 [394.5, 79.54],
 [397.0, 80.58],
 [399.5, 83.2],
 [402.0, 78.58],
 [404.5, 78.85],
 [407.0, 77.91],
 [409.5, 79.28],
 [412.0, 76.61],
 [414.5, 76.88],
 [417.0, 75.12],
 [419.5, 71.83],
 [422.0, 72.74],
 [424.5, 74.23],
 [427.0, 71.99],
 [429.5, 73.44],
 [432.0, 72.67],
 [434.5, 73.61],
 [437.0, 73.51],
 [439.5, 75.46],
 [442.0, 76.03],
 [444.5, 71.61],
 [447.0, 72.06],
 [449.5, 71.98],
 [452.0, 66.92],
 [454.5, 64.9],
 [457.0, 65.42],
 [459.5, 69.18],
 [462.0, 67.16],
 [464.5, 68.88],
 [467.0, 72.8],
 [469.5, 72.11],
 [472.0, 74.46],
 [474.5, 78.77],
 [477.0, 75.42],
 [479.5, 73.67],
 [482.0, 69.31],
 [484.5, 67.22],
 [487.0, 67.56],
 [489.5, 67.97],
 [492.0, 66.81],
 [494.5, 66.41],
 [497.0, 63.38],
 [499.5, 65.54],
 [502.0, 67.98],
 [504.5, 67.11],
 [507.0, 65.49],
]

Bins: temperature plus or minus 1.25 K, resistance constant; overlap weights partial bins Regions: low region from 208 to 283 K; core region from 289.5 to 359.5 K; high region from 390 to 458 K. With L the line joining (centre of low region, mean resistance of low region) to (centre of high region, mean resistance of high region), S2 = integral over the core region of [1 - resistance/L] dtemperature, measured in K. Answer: 5.73 K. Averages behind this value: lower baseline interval 98.2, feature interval 80.9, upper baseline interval 74.9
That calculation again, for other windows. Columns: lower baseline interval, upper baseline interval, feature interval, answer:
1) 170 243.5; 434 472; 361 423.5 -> 9.6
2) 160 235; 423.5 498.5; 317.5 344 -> 1.8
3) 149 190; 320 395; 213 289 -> 9.1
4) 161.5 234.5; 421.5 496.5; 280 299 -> 8.1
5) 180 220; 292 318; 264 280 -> 6.7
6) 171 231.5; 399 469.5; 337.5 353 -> 4.3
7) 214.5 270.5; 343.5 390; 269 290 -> 8.9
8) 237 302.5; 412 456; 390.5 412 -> -1.8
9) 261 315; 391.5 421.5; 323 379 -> 6.3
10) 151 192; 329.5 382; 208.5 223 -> -1.4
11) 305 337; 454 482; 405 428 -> 1.3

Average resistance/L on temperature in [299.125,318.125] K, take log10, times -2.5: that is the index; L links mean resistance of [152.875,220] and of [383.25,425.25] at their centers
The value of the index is 0.087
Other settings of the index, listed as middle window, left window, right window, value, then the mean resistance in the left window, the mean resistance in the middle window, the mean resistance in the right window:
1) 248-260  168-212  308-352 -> 0.126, 132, 99.3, 87.4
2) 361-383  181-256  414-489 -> 0.485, 123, 56.8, 71.8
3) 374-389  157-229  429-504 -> 0.179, 129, 75.1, 70.3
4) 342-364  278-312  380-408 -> 0.443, 72.5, 51.2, 80.5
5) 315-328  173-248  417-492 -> 0.047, 125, 96.6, 71.5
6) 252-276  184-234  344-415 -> 0.339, 128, 79.6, 65.8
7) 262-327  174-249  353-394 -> 0.182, 125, 76.1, 60.6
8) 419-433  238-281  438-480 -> 0.012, 84.5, 72.9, 71.6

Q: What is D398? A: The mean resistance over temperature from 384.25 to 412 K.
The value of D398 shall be 80.6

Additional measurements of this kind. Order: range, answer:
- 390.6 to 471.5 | 74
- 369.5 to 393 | 72.7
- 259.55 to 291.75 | 61.7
